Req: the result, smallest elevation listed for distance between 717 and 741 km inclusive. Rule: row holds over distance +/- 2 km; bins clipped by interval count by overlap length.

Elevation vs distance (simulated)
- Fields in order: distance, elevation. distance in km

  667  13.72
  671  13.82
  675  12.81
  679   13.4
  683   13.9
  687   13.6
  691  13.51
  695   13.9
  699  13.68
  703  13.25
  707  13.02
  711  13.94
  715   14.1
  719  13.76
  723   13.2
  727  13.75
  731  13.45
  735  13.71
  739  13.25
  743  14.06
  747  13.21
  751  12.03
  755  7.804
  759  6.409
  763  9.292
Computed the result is 13.2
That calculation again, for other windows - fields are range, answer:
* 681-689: 13.6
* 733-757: 7.804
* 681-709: 13.02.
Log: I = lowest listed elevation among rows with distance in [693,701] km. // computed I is 13.68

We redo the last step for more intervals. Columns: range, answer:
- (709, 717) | 13.94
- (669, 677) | 12.81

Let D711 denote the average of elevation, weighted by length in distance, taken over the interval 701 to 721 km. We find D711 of 13.6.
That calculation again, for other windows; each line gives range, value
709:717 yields 14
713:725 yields 13.7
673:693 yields 13.4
